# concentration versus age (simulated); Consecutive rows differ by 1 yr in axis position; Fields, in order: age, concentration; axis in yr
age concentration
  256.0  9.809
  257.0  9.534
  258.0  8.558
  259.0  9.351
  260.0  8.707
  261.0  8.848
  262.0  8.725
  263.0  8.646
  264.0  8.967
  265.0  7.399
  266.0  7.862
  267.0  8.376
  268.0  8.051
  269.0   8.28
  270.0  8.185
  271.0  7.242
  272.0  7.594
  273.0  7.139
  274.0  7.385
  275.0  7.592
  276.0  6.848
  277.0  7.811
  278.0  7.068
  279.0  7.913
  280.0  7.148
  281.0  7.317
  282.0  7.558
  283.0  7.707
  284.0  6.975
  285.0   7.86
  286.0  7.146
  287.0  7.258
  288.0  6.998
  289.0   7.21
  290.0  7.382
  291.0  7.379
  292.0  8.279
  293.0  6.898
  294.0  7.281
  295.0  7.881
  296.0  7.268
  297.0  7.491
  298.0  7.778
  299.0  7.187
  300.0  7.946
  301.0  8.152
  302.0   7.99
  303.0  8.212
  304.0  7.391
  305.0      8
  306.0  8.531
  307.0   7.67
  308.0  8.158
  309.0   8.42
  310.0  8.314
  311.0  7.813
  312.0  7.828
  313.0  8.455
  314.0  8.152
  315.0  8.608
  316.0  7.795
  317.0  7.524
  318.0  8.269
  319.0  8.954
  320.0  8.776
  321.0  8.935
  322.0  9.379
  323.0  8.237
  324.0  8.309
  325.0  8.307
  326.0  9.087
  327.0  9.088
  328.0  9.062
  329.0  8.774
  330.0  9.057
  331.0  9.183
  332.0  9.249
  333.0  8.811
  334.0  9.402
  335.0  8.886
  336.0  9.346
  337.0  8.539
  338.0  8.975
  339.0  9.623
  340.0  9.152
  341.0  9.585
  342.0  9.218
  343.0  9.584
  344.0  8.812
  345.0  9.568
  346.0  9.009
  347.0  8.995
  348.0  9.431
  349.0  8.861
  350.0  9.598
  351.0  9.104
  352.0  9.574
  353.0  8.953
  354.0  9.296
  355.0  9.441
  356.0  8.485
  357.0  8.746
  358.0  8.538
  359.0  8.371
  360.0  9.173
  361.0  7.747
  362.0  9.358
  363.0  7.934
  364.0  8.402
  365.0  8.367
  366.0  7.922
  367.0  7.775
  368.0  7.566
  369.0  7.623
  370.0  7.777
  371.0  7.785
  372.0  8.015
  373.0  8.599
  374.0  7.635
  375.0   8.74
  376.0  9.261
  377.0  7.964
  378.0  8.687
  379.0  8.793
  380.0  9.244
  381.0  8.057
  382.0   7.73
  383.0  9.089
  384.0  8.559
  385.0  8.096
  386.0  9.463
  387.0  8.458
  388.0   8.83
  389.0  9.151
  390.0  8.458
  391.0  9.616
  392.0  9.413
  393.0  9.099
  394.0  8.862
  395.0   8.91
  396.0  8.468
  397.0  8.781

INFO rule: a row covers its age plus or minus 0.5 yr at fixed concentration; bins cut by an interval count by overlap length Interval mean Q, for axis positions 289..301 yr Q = 7.54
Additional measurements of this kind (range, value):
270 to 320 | 7.71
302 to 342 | 8.61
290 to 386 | 8.49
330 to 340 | 9.11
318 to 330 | 8.8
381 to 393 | 8.79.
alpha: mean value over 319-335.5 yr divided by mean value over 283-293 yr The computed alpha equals 1.21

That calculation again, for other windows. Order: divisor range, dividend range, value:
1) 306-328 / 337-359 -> 1.09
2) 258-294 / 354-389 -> 1.09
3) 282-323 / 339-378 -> 1.10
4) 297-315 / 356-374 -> 1.03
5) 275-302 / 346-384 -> 1.15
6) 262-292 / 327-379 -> 1.15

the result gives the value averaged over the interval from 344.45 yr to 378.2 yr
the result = 8.6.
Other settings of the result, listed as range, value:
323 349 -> 9.06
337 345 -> 9.25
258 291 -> 7.77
